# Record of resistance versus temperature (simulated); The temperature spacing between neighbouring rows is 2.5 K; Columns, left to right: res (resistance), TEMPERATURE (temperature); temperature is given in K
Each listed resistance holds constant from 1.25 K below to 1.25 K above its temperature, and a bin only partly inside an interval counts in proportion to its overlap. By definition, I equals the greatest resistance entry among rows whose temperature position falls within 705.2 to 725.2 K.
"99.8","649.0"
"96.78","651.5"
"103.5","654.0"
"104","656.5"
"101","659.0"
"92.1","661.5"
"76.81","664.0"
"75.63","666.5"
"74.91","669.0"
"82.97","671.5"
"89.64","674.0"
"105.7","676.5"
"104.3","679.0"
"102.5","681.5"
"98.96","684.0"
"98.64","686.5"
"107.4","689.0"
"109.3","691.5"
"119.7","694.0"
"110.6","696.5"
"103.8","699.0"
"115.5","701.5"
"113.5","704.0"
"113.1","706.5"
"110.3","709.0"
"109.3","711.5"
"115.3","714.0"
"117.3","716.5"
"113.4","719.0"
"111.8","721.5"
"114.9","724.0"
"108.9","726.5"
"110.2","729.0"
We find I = 117.3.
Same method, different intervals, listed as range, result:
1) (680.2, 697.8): 119.7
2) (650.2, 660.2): 104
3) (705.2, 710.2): 113.1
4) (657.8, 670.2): 101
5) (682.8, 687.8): 98.96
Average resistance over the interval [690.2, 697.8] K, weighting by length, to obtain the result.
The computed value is 113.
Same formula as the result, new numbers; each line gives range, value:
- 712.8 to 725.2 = 115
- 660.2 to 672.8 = 80.6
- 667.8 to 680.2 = 91.5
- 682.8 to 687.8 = 98.9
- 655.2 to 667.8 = 89.9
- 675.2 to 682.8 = 104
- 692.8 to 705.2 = 113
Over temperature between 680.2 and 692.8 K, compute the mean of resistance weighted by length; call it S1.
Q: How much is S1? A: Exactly 103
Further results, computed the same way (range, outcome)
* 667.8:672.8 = 79.1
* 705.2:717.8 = 113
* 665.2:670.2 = 75.3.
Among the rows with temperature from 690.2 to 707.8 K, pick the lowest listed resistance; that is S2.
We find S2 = 103.8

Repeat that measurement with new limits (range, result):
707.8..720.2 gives 109.3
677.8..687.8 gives 98.64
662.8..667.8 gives 75.63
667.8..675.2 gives 74.91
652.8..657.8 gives 103.5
